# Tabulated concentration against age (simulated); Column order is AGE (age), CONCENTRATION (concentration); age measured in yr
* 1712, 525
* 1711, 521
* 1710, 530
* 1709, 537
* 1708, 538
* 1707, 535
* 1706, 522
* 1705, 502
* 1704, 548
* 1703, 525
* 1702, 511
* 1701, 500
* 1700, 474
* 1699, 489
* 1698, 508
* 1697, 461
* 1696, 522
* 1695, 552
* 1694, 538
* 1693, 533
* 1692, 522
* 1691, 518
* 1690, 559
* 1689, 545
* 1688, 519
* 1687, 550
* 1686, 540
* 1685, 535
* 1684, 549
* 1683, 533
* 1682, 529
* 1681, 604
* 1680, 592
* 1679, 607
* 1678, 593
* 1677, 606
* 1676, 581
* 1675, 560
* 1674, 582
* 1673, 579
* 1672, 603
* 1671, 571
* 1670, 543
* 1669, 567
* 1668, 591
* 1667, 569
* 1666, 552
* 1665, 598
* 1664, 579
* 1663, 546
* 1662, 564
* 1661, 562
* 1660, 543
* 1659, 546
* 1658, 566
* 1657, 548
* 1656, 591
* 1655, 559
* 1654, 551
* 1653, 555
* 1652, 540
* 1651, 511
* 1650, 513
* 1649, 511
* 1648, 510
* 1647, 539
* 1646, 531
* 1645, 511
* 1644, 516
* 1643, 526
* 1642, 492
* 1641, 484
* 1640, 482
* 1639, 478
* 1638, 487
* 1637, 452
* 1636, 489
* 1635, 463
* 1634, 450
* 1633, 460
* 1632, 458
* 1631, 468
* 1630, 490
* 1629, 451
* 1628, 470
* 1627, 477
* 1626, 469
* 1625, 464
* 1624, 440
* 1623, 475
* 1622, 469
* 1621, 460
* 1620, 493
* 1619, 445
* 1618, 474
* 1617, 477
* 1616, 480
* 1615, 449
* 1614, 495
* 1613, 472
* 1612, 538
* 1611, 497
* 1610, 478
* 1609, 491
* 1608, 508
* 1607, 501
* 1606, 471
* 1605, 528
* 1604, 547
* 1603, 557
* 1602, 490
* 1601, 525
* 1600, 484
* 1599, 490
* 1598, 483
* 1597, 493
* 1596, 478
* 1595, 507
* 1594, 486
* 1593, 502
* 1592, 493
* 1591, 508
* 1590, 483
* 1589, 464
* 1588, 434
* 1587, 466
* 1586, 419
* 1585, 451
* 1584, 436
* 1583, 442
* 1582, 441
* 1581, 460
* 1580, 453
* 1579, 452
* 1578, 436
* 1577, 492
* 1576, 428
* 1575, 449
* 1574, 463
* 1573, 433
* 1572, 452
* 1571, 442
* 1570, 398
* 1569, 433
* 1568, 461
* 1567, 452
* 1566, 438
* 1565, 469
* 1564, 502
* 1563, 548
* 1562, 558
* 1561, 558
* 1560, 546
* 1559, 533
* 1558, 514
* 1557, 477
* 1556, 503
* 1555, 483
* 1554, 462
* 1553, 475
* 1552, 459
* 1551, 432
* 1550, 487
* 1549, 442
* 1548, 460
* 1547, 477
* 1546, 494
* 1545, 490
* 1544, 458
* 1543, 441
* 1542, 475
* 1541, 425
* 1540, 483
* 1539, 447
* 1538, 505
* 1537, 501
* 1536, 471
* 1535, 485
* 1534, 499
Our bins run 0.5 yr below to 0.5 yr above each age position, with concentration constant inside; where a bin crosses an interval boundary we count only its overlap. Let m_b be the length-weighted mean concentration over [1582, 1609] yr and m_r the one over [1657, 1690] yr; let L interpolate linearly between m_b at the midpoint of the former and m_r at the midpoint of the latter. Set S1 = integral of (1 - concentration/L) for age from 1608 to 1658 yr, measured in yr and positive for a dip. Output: 2.95 yr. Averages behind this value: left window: 486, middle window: 493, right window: 565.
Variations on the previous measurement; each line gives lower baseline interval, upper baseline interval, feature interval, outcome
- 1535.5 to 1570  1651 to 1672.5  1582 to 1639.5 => 4.9 yr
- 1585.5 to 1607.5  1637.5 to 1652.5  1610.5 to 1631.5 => 1.1 yr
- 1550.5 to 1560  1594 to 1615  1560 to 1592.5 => 1.8 yr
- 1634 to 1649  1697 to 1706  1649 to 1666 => -1.9 yr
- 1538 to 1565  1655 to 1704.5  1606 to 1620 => 0.9 yr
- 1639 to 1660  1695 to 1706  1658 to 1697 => -3.2 yr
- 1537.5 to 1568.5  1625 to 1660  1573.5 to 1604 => 1.1 yr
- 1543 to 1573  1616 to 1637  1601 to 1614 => -1.0 yr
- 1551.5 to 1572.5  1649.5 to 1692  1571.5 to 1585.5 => 1.3 yr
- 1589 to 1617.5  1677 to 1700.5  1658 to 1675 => -1.3 yr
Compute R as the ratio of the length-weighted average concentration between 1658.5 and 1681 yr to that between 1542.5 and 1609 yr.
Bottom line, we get 1.20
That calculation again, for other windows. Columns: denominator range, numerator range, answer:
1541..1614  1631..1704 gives 1.12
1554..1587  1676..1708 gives 1.14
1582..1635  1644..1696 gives 1.16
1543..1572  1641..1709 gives 1.13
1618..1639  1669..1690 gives 1.21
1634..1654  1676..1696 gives 1.10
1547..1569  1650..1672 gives 1.15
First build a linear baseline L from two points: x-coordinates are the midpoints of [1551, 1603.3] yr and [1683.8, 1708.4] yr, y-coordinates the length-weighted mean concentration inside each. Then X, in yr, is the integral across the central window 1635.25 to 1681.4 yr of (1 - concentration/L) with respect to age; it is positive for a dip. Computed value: -3.5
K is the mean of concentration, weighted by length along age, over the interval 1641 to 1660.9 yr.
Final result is 534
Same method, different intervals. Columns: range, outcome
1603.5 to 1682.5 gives 519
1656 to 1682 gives 574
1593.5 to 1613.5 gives 501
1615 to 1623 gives 470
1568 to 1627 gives 473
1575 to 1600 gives 467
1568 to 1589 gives 445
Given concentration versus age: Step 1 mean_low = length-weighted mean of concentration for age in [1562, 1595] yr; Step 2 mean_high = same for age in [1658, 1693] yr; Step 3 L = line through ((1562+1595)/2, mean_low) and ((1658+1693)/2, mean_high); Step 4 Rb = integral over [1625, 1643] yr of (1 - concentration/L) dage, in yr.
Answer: 1.6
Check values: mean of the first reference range 461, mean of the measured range 473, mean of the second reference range 562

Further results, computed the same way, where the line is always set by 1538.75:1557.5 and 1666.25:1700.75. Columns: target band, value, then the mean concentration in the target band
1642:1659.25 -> -0.16 yr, 535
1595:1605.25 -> -0.16 yr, 507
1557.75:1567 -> -0.76 yr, 515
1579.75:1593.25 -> 0.84 yr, 460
